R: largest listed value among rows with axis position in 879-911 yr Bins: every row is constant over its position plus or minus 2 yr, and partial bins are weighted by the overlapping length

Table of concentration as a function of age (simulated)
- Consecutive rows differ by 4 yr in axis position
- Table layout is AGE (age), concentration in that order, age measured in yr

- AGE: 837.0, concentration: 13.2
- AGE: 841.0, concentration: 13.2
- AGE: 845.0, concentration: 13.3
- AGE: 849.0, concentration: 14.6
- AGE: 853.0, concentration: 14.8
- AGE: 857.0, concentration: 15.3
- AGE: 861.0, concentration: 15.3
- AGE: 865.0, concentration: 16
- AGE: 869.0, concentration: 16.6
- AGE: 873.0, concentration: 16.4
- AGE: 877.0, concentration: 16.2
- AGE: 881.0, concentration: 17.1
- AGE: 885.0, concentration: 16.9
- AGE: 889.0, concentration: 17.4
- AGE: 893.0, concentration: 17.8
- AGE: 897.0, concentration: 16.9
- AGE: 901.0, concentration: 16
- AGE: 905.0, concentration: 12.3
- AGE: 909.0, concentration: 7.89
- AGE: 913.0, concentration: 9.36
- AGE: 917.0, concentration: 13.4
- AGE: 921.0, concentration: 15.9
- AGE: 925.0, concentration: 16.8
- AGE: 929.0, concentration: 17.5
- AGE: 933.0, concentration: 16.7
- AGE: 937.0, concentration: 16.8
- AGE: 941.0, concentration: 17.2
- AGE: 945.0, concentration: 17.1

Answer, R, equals 17.8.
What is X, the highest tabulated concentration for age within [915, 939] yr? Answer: 17.5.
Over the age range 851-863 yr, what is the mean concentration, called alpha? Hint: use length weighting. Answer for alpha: 15.1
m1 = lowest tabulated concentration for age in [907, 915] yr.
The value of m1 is 7.89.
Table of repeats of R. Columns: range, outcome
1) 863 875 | 16.6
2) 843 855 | 14.8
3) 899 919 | 16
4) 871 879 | 16.4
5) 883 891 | 17.4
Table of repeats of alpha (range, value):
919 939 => 16.7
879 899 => 17.2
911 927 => 13.9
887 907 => 16.1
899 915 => 11.4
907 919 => 10.2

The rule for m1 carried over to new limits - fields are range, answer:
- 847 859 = 14.6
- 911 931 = 9.36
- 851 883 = 14.8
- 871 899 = 16.2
